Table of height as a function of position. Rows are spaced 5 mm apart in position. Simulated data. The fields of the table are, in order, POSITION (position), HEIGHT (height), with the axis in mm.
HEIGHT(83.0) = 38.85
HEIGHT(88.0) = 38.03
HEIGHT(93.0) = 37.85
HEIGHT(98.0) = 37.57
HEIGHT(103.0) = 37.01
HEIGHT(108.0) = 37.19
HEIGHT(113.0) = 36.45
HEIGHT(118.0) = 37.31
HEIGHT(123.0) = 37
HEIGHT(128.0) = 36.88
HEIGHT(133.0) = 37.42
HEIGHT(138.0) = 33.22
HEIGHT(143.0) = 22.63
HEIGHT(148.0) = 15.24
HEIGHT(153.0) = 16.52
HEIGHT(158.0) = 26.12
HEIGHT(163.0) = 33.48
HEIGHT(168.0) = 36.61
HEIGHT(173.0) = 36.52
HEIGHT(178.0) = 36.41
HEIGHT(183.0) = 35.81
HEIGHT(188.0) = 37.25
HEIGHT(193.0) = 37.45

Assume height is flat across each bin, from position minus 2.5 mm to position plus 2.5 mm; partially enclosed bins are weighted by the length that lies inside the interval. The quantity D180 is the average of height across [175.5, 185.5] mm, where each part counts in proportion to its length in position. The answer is 36.1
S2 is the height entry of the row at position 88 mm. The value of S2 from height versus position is 38.03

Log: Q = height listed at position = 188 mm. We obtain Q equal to 37.25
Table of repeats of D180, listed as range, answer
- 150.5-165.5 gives 25.4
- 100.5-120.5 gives 37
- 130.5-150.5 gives 27.1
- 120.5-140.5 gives 36.1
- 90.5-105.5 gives 37.5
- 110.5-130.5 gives 36.9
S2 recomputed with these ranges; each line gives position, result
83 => 38.85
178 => 36.41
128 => 36.88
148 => 15.24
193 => 37.45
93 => 37.85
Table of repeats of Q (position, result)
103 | 37.01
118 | 37.31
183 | 35.81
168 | 36.61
